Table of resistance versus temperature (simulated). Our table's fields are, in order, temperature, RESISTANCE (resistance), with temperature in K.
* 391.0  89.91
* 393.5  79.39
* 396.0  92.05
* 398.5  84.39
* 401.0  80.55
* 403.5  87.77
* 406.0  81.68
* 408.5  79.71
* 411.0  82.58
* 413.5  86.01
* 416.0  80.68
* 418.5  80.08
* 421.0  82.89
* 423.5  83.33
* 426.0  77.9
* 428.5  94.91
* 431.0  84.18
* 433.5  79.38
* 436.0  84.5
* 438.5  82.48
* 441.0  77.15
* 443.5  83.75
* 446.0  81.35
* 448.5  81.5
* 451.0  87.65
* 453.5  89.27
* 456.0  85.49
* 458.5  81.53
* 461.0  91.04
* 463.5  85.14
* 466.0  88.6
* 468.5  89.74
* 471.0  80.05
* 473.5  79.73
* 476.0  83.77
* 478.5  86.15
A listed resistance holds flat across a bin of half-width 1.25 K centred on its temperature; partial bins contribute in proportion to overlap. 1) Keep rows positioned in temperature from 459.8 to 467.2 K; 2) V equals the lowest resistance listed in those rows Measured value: 85.14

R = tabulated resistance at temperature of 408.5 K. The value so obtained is 79.71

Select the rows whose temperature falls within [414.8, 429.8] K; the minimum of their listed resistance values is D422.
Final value 77.9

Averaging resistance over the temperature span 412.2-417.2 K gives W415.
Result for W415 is 83.4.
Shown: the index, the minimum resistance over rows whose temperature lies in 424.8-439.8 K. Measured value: 77.9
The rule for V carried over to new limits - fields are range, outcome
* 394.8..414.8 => 79.71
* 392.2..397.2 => 79.39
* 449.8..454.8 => 87.65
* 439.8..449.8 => 77.15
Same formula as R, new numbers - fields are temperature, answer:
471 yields 80.05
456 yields 85.49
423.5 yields 83.33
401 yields 80.55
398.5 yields 84.39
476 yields 83.77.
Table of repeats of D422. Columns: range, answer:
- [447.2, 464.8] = 81.5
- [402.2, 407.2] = 81.68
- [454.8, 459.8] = 81.53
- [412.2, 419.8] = 80.08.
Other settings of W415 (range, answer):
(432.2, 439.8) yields 82.1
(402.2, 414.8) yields 83.5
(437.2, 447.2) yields 81.2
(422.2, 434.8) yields 83.9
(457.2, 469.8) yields 87.2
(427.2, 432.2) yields 89.5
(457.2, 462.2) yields 86.2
